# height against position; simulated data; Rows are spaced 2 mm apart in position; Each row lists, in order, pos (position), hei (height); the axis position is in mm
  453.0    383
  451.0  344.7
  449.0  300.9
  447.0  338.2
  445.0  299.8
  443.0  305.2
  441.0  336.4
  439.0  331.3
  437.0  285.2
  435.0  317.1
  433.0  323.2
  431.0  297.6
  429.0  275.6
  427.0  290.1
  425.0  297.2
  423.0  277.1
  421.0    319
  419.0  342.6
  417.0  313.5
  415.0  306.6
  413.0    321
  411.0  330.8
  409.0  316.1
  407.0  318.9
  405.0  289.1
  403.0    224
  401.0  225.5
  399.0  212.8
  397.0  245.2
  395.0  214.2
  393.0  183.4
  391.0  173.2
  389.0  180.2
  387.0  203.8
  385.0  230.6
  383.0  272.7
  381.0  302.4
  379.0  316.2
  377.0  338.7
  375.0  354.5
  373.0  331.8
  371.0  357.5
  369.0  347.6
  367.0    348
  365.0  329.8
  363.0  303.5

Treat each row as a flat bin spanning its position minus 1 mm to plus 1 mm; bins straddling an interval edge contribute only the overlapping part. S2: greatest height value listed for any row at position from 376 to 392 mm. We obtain 338.7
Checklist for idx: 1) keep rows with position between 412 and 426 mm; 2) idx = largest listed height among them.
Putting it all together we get 342.6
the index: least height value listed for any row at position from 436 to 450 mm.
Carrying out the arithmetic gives 285.2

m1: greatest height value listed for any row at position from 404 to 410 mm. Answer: 318.9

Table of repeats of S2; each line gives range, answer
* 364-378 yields 357.5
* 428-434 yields 323.2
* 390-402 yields 245.2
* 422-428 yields 297.2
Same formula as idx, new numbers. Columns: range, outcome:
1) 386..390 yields 203.8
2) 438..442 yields 336.4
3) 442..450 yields 338.2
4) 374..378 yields 354.5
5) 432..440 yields 331.3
